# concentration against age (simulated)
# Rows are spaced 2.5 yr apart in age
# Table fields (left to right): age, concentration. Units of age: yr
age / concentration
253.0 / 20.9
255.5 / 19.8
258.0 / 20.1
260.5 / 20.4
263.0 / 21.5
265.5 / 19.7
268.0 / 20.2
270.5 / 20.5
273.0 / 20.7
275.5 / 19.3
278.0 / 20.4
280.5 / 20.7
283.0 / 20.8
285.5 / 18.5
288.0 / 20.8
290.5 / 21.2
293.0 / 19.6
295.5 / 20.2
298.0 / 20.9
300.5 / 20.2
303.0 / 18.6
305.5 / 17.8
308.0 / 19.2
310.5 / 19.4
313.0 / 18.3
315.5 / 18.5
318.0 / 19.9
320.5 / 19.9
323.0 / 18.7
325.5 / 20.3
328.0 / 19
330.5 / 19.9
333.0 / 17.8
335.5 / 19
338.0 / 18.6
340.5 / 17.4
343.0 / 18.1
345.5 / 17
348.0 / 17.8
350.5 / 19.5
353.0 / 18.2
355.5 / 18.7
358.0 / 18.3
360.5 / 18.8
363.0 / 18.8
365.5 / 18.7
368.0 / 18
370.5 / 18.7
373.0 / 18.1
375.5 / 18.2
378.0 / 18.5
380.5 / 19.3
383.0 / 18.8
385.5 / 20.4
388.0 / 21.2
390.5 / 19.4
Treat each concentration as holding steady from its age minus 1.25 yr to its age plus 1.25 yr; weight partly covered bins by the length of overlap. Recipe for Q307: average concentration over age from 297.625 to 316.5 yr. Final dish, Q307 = 19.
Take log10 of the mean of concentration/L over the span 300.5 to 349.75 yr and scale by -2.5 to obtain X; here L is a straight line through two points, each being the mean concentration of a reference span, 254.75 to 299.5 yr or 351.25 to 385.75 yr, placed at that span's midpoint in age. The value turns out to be 0.039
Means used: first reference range 20.3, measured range 18.7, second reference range 18.6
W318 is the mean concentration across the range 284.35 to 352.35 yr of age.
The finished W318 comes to 19.1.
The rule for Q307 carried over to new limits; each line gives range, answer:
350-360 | 18.6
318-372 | 18.7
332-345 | 18.1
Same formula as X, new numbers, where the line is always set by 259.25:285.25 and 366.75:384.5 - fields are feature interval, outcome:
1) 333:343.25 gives 0.056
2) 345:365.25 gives 0.026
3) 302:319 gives 0.049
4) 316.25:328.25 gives -0.005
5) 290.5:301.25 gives -0.022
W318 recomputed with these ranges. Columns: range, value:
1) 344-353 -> 18.1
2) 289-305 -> 20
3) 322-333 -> 19.3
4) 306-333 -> 19.2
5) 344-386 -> 18.5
